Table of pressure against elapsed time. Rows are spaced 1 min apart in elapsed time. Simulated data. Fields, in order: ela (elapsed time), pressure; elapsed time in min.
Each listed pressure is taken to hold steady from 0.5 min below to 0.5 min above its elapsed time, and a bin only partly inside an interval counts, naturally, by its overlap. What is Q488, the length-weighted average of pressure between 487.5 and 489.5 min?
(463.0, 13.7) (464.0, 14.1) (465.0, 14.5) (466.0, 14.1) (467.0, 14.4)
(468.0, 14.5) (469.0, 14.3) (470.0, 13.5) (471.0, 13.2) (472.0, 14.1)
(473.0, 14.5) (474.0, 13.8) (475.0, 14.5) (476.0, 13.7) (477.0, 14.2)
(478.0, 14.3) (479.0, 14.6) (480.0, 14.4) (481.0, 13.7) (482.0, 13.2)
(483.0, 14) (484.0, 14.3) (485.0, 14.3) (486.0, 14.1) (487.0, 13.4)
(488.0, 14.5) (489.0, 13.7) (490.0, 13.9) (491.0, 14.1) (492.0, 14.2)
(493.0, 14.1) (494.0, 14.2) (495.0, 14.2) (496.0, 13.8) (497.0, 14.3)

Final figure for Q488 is 14.1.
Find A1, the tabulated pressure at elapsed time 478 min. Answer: 14.3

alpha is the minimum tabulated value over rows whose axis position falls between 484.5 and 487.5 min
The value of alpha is 13.4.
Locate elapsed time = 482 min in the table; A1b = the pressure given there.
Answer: 13.2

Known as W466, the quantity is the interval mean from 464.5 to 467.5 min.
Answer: 14.3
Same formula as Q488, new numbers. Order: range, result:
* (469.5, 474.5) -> 13.8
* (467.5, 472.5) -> 13.9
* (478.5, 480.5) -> 14.5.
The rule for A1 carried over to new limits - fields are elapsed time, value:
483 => 14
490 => 13.9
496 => 13.8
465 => 14.5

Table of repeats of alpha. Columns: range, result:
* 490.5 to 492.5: 14.1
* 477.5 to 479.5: 14.3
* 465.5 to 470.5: 13.5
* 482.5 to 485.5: 14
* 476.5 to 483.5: 13.2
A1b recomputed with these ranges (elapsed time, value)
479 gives 14.6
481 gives 13.7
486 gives 14.1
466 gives 14.1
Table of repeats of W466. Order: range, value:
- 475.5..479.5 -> 14.2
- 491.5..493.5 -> 14.1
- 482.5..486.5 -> 14.2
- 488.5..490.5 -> 13.8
